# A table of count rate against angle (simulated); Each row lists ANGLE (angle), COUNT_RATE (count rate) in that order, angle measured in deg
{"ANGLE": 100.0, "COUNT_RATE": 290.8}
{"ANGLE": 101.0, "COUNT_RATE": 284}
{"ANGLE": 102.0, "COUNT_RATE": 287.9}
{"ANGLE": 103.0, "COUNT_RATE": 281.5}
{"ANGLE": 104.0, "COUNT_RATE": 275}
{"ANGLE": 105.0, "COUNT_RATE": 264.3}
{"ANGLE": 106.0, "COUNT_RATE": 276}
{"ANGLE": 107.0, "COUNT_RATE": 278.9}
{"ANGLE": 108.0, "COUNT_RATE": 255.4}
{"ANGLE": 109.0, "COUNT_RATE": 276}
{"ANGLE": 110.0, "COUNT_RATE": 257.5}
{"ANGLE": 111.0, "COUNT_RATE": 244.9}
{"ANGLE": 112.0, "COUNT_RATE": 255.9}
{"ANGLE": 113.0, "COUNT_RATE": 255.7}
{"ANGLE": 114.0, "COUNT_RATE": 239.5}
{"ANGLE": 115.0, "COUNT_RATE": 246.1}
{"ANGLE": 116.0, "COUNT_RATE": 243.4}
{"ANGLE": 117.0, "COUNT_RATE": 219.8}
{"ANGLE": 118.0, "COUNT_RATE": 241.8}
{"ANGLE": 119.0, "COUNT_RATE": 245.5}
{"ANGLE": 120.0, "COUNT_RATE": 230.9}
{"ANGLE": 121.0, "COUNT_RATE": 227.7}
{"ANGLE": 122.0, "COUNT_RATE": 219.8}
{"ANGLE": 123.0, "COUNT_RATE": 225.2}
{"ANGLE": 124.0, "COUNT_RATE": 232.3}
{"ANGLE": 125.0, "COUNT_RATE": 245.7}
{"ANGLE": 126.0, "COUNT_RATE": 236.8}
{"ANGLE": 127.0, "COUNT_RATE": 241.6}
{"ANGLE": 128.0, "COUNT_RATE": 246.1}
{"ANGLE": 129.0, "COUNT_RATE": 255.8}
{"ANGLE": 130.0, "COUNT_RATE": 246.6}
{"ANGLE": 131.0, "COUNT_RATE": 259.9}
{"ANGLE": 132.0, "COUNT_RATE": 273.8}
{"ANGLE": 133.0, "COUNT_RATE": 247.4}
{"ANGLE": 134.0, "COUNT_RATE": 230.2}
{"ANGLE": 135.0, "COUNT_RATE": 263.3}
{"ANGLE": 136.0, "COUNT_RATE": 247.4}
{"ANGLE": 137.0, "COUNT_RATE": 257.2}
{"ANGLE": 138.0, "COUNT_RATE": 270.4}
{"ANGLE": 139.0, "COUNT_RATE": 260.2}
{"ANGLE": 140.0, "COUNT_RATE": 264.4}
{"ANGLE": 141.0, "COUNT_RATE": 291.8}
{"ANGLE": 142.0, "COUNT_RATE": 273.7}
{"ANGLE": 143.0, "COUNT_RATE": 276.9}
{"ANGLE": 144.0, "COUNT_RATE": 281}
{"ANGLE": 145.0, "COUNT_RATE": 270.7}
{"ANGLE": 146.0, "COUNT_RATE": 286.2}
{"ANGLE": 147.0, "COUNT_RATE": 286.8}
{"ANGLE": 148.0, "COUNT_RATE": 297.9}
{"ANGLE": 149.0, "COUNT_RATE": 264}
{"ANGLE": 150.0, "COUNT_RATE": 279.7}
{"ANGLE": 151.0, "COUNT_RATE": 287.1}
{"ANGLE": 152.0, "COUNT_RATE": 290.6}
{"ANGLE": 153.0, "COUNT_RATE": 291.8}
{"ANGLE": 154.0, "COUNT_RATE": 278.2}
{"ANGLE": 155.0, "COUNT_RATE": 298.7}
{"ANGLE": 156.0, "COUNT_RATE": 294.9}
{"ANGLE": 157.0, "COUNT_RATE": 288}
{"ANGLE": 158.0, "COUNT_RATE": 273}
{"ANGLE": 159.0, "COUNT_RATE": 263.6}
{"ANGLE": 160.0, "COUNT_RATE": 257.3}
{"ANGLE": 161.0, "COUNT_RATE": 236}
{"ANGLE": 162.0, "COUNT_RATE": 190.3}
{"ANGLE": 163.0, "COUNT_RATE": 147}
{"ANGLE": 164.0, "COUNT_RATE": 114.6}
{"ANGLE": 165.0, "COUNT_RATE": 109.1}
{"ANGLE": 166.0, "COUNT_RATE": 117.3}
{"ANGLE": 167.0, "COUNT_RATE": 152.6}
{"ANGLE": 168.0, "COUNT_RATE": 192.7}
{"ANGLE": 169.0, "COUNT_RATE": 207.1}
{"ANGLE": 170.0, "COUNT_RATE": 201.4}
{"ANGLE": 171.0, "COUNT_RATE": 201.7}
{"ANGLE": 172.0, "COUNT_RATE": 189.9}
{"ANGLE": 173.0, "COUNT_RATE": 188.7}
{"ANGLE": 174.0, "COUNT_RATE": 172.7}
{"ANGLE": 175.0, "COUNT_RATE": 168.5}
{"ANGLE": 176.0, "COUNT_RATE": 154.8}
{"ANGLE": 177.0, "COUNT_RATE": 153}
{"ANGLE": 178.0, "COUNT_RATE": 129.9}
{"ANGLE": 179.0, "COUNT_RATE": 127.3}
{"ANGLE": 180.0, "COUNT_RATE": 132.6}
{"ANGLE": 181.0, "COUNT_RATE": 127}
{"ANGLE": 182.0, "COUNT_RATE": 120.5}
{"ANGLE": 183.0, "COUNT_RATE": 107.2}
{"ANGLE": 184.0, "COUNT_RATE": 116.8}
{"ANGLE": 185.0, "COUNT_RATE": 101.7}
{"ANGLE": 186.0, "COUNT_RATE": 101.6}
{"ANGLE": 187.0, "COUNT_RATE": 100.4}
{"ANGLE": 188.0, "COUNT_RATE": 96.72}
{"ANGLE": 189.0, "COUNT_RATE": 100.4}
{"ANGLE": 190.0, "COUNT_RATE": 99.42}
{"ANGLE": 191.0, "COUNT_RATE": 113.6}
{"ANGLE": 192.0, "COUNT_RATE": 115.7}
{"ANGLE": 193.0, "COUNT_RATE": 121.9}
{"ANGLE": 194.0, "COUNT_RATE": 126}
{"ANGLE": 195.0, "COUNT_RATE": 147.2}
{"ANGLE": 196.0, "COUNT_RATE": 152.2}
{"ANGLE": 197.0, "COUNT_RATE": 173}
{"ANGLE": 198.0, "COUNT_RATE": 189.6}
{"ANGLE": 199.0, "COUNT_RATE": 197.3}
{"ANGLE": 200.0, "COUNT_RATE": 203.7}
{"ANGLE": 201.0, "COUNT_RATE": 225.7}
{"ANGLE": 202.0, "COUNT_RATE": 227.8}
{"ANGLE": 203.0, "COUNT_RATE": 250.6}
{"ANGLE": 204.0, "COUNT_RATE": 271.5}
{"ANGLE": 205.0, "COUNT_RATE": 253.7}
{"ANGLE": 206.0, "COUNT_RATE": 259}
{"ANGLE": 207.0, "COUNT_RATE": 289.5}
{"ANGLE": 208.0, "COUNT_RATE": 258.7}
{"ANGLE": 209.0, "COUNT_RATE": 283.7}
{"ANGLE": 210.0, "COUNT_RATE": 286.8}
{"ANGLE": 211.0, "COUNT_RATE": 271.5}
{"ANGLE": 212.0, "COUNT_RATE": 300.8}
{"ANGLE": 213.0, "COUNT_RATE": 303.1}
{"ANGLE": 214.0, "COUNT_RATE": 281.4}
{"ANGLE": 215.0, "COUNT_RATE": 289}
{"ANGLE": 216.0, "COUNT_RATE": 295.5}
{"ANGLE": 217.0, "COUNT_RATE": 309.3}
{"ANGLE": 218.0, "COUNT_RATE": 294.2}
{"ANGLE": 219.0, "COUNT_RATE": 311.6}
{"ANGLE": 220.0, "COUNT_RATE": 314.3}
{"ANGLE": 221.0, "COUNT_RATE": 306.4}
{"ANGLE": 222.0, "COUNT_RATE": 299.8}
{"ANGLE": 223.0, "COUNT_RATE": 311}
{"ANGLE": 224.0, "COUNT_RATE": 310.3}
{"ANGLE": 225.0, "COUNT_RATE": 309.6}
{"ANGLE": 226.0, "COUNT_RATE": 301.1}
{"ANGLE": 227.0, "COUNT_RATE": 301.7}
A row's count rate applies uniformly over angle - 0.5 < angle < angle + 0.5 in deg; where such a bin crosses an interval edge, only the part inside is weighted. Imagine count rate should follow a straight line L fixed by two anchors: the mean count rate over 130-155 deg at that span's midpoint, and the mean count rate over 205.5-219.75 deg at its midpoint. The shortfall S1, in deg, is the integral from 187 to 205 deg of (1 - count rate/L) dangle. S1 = 7.5 deg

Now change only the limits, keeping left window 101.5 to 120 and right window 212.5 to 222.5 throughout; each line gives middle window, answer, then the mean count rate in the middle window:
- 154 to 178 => 6.9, 199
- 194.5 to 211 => 3.6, 231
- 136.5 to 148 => -0.2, 276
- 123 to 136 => 0.9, 247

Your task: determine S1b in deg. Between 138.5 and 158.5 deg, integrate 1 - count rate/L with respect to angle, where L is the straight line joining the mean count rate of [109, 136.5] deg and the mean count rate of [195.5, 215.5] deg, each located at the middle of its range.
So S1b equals -2.9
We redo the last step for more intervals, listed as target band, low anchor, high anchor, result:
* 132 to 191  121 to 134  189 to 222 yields 8.0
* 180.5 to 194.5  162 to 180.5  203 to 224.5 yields 6.6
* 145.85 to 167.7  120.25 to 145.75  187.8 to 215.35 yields 0.0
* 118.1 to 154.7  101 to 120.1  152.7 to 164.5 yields -1.6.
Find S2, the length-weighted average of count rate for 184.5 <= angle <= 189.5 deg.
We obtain 100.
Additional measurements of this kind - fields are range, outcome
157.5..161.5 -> 257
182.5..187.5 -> 106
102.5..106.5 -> 274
